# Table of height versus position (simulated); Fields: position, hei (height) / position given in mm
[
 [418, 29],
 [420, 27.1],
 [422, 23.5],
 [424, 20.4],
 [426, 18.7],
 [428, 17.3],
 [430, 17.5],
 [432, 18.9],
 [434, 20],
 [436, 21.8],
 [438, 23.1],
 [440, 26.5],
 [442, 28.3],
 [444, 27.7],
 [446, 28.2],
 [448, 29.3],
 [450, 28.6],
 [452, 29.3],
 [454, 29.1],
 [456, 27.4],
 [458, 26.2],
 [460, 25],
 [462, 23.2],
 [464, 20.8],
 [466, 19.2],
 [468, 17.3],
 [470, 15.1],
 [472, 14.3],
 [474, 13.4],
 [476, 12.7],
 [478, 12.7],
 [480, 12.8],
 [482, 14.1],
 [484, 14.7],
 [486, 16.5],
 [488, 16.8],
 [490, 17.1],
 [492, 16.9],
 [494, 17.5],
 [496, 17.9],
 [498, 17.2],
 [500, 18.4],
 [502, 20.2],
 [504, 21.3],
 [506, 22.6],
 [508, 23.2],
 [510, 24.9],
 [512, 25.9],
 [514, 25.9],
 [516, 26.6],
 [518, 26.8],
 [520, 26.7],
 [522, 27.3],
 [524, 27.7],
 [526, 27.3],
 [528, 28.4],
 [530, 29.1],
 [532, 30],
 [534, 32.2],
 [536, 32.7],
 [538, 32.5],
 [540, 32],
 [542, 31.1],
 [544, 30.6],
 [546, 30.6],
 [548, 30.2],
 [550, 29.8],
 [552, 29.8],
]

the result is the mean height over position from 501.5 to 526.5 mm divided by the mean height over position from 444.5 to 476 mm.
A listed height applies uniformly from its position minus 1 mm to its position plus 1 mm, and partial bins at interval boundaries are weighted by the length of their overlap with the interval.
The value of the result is 1.1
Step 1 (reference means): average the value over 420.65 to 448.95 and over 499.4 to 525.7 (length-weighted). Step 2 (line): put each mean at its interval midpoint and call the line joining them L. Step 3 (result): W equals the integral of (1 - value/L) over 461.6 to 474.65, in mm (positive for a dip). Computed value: 3.4 mm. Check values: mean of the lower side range 23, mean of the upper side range 24.6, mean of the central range 17.5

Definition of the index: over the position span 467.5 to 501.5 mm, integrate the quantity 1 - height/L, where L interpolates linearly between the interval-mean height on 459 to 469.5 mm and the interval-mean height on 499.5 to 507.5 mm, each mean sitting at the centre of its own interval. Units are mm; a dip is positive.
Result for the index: 8.5 mm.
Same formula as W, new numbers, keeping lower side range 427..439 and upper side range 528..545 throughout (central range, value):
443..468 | -4.2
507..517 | 1.1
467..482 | 6.3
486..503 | 5.7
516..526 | 0.8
